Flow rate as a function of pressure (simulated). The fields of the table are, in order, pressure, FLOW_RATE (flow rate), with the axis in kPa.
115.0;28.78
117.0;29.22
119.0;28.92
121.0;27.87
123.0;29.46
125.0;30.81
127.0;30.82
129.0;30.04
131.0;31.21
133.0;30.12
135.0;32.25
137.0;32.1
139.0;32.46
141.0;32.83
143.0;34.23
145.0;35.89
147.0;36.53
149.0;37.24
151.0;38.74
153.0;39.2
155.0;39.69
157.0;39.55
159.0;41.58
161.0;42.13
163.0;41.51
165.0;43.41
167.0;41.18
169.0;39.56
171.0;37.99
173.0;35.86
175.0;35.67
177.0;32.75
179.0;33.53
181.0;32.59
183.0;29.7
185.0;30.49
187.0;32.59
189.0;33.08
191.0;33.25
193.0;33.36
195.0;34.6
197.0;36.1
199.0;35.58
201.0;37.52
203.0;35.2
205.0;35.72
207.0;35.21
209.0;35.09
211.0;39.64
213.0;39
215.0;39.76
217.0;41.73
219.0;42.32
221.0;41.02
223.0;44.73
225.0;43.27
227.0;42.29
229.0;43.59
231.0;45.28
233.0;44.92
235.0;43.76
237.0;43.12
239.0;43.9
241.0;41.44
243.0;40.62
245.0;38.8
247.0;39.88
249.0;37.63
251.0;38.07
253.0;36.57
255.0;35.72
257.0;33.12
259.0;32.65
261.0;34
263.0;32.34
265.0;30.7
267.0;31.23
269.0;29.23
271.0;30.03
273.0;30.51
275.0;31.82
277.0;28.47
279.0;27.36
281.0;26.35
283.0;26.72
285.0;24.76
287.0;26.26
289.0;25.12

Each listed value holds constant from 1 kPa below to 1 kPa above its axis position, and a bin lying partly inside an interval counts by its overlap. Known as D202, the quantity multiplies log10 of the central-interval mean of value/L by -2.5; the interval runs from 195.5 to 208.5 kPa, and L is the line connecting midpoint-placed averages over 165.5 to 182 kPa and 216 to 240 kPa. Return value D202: 0.12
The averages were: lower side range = 36.4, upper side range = 43.3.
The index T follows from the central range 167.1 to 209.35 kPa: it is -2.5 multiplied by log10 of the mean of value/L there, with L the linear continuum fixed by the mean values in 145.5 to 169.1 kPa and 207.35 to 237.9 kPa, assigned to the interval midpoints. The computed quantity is 0.18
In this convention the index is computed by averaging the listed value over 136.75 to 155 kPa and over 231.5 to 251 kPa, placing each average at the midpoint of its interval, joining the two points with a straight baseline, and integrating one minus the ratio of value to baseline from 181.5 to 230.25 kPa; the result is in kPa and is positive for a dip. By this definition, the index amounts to 2.7 kPa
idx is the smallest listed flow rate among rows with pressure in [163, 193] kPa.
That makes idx 29.7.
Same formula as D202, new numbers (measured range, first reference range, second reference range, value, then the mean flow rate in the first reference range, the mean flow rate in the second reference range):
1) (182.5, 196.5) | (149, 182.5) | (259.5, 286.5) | 0.115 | 38.3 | 29.5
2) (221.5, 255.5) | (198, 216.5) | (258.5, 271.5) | -0.213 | 37.1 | 31.5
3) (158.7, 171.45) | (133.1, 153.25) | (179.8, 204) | -0.198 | 34.8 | 33.7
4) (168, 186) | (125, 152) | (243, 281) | -0.030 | 33.3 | 33.2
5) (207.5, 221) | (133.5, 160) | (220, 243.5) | 0.060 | 36.2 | 43.2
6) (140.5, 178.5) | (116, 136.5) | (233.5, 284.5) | -0.218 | 30.1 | 34.6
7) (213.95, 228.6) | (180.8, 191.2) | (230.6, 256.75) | -0.141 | 31.8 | 40.4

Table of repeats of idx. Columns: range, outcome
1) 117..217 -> 27.87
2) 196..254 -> 35.09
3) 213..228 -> 39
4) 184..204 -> 30.49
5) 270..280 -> 27.36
